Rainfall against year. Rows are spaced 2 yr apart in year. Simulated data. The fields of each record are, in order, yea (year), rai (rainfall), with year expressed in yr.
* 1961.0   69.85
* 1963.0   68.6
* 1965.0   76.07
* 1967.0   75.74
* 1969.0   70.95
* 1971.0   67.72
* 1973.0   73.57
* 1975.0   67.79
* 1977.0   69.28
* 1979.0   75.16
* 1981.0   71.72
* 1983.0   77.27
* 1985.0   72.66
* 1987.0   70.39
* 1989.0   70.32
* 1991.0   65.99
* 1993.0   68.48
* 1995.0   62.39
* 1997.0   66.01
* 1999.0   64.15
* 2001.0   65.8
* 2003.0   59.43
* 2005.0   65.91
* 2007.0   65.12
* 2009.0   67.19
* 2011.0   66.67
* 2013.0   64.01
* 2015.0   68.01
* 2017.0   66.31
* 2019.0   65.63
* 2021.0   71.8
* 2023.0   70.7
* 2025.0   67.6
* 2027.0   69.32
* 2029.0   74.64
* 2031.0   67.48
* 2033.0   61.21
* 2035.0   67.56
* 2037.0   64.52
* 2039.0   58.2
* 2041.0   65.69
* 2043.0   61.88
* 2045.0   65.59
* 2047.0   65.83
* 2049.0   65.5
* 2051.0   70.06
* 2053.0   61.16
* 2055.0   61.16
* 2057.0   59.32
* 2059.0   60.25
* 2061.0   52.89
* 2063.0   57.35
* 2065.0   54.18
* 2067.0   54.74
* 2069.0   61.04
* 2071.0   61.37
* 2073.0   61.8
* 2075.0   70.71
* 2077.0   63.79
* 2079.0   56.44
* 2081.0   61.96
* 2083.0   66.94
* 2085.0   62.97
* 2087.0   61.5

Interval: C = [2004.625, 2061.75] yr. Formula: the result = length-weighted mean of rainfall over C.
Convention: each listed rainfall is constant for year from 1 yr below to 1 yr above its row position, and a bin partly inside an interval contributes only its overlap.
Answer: 65.3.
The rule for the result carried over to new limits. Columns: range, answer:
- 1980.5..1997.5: 69.5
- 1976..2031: 68.2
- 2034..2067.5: 61.6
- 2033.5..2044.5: 63.6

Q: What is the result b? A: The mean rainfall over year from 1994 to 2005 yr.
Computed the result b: 63.8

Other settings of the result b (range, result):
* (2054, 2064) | 58.2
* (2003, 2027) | 66.9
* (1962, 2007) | 69.2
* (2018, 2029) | 69.5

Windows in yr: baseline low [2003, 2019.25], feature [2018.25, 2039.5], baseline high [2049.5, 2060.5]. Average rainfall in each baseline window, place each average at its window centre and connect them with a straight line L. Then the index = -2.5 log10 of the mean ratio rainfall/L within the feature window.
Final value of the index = -0.05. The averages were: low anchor 65.7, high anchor 62.1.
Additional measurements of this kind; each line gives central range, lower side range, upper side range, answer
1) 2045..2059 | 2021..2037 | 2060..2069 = -0.06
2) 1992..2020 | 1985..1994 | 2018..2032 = 0.06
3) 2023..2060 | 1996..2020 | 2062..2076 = -0.04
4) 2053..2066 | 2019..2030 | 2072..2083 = 0.14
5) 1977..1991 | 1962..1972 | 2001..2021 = -0.04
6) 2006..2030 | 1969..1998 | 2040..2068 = -0.04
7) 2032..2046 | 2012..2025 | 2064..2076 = 0.02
